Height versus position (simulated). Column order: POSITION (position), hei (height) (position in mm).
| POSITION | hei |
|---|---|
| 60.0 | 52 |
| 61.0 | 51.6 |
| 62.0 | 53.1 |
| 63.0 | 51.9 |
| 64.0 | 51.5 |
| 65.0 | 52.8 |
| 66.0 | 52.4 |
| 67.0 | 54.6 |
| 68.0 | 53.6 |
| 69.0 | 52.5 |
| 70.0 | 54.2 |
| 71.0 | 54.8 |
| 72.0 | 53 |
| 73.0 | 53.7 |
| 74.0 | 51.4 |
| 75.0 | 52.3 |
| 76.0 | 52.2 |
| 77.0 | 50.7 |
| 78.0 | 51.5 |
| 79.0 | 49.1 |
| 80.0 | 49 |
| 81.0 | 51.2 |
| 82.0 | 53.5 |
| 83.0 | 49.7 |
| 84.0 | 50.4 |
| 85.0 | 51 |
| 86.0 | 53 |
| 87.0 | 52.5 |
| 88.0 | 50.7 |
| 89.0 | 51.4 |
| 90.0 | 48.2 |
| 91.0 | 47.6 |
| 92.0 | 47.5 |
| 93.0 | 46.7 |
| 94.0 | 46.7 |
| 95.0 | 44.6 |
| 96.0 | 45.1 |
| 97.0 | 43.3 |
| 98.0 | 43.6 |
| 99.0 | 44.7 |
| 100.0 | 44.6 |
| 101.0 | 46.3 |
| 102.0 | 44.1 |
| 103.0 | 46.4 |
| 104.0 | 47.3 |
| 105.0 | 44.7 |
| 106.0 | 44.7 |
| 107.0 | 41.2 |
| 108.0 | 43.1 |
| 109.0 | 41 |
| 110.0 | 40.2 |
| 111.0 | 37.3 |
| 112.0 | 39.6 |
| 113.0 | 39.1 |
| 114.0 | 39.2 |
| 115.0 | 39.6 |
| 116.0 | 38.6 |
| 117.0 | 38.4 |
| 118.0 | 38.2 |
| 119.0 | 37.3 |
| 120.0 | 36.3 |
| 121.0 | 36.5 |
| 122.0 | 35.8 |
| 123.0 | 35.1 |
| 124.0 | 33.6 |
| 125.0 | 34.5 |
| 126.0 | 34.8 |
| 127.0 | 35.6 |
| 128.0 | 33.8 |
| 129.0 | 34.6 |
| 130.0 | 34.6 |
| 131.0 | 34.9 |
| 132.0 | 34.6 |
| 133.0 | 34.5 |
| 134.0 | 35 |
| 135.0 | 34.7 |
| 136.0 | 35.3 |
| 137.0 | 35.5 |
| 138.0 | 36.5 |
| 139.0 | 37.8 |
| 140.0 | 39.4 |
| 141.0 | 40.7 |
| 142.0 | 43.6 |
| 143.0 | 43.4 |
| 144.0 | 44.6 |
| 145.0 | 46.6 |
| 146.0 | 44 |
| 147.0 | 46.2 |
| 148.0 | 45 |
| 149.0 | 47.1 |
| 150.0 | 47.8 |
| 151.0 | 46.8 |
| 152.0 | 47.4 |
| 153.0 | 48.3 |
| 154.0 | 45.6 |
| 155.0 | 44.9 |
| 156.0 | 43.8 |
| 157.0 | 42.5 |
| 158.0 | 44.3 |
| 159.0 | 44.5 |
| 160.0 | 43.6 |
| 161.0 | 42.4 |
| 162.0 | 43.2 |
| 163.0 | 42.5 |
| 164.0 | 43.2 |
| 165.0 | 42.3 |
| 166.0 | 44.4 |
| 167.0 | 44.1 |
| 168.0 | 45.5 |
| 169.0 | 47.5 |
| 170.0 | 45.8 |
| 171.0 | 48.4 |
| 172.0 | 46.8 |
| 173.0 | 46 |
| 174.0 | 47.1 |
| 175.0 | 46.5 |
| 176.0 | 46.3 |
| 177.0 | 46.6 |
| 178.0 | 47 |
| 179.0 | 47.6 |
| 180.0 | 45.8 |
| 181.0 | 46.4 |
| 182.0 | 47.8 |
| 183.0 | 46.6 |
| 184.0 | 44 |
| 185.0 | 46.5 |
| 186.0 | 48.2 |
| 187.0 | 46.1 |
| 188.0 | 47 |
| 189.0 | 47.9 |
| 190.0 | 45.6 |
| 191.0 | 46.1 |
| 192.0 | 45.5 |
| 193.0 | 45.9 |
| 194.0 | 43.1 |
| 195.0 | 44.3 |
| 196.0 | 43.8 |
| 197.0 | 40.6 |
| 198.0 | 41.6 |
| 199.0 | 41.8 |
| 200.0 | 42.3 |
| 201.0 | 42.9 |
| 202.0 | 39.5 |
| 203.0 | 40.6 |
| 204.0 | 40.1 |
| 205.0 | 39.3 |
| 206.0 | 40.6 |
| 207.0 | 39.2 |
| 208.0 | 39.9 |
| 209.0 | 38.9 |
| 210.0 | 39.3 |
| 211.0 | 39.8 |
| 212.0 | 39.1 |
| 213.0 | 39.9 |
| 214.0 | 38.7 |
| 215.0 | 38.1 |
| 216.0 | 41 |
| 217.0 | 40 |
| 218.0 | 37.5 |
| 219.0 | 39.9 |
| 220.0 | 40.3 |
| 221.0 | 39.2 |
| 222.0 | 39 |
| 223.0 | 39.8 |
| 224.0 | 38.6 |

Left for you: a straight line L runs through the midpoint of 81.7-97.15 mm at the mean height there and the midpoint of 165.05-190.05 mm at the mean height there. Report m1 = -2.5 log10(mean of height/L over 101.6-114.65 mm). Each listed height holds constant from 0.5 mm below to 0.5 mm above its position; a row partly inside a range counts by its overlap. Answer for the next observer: 0.15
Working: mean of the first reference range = 48.9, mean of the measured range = 42.1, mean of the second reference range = 46.4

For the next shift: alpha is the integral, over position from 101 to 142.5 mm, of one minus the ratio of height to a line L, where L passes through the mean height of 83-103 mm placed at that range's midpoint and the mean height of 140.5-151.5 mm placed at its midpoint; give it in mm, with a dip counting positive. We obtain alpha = 7.1 mm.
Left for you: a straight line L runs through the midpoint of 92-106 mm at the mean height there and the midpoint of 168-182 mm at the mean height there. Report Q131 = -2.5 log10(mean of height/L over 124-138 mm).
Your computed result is 0.30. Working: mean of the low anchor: 45.3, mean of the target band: 34.8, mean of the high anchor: 46.7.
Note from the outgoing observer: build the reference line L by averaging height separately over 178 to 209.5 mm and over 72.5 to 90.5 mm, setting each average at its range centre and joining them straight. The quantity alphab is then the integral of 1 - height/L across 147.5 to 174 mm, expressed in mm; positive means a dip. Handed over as 0.4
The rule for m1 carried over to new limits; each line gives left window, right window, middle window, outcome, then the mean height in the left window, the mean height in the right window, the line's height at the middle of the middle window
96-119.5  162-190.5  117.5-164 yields 0.10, 41.9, 46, 43.9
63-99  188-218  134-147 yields 0.15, 50.4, 41.6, 46.1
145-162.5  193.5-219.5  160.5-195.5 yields -0.07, 45.2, 40.5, 43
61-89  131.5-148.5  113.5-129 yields 0.19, 52.1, 39.8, 43.4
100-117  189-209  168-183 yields -0.11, 42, 42.3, 42.2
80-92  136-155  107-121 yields 0.21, 50.6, 43.5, 47.3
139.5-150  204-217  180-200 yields -0.10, 44.2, 39.5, 41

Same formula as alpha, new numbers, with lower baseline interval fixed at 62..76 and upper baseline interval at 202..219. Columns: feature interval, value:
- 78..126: 5.85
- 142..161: -0.05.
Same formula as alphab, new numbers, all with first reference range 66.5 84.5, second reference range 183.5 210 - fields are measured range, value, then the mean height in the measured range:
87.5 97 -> 0.65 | 47.4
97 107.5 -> 1.13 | 44.7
